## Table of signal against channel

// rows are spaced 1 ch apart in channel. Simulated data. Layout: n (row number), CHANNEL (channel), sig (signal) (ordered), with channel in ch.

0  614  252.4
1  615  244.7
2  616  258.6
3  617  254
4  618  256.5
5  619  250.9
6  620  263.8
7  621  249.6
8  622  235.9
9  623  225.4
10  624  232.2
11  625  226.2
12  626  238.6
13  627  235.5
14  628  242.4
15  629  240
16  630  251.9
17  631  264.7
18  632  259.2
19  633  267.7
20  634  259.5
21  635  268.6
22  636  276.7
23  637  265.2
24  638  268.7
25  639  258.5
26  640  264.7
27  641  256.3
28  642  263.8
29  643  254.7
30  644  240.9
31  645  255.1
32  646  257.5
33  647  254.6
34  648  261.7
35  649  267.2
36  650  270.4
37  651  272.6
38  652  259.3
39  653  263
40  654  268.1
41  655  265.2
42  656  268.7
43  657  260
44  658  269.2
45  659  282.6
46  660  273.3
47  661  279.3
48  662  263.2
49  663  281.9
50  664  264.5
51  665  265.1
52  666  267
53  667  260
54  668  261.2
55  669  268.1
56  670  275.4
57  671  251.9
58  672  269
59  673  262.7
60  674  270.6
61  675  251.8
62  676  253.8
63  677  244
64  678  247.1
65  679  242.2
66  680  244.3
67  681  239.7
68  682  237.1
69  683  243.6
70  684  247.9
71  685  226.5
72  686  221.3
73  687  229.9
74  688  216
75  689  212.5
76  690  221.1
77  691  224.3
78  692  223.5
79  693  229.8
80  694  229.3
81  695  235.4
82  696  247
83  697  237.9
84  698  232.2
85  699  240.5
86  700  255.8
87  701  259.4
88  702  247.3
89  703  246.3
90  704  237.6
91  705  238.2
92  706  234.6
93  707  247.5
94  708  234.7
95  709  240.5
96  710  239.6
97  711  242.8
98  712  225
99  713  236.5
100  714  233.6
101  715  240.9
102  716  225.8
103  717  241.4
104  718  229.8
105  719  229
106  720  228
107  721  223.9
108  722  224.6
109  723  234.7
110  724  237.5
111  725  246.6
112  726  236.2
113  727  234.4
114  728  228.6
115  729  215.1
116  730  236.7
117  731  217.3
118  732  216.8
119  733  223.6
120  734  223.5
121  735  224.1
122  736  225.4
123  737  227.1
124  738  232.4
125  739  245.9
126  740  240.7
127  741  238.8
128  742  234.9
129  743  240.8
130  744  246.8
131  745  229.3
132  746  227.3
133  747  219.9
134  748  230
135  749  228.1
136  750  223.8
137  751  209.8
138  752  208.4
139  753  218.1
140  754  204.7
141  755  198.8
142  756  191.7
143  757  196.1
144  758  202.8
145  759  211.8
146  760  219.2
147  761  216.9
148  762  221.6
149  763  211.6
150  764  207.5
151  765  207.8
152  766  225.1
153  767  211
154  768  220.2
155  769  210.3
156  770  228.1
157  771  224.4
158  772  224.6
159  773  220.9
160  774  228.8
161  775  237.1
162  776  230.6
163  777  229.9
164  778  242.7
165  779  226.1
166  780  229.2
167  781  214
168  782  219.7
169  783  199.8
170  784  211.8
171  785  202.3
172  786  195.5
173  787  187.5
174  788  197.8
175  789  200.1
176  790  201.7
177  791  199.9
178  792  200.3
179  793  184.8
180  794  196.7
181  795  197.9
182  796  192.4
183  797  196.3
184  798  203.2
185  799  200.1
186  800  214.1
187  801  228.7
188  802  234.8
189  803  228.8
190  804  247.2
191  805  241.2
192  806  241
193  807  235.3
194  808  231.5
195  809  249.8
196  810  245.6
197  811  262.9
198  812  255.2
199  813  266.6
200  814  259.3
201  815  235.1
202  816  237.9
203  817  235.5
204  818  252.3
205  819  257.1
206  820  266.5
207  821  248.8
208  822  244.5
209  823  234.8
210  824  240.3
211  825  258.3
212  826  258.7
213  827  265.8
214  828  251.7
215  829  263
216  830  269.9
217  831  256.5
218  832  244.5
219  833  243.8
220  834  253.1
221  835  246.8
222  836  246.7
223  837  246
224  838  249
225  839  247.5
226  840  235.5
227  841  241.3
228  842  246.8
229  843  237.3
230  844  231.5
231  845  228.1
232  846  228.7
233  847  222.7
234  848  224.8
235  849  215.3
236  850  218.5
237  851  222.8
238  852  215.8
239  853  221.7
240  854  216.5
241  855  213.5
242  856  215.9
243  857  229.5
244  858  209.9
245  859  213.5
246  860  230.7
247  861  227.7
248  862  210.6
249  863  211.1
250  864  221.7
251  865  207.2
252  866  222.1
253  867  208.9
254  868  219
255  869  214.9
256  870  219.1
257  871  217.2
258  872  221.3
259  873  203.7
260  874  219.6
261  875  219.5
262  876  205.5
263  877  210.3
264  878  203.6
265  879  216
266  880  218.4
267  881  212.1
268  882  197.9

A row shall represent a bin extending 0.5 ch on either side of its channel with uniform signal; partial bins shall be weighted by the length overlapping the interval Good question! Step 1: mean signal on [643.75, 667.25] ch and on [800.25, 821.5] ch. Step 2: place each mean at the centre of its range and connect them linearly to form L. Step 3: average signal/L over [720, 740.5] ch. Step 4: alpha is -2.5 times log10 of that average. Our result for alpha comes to 0.12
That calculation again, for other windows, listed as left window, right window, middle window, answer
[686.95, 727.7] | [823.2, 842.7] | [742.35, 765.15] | 0.115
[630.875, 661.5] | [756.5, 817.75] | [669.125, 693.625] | 0.053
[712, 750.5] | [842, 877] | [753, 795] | 0.075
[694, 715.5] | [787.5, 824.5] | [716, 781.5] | 0.053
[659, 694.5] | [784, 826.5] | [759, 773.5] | 0.079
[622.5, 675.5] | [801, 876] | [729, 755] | 0.100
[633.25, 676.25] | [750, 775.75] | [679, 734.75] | 0.030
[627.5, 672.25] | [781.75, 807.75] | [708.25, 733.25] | 0.026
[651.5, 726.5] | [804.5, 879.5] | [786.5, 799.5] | 0.205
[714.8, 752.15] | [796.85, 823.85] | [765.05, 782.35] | 0.050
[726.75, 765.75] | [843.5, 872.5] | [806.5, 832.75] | -0.143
